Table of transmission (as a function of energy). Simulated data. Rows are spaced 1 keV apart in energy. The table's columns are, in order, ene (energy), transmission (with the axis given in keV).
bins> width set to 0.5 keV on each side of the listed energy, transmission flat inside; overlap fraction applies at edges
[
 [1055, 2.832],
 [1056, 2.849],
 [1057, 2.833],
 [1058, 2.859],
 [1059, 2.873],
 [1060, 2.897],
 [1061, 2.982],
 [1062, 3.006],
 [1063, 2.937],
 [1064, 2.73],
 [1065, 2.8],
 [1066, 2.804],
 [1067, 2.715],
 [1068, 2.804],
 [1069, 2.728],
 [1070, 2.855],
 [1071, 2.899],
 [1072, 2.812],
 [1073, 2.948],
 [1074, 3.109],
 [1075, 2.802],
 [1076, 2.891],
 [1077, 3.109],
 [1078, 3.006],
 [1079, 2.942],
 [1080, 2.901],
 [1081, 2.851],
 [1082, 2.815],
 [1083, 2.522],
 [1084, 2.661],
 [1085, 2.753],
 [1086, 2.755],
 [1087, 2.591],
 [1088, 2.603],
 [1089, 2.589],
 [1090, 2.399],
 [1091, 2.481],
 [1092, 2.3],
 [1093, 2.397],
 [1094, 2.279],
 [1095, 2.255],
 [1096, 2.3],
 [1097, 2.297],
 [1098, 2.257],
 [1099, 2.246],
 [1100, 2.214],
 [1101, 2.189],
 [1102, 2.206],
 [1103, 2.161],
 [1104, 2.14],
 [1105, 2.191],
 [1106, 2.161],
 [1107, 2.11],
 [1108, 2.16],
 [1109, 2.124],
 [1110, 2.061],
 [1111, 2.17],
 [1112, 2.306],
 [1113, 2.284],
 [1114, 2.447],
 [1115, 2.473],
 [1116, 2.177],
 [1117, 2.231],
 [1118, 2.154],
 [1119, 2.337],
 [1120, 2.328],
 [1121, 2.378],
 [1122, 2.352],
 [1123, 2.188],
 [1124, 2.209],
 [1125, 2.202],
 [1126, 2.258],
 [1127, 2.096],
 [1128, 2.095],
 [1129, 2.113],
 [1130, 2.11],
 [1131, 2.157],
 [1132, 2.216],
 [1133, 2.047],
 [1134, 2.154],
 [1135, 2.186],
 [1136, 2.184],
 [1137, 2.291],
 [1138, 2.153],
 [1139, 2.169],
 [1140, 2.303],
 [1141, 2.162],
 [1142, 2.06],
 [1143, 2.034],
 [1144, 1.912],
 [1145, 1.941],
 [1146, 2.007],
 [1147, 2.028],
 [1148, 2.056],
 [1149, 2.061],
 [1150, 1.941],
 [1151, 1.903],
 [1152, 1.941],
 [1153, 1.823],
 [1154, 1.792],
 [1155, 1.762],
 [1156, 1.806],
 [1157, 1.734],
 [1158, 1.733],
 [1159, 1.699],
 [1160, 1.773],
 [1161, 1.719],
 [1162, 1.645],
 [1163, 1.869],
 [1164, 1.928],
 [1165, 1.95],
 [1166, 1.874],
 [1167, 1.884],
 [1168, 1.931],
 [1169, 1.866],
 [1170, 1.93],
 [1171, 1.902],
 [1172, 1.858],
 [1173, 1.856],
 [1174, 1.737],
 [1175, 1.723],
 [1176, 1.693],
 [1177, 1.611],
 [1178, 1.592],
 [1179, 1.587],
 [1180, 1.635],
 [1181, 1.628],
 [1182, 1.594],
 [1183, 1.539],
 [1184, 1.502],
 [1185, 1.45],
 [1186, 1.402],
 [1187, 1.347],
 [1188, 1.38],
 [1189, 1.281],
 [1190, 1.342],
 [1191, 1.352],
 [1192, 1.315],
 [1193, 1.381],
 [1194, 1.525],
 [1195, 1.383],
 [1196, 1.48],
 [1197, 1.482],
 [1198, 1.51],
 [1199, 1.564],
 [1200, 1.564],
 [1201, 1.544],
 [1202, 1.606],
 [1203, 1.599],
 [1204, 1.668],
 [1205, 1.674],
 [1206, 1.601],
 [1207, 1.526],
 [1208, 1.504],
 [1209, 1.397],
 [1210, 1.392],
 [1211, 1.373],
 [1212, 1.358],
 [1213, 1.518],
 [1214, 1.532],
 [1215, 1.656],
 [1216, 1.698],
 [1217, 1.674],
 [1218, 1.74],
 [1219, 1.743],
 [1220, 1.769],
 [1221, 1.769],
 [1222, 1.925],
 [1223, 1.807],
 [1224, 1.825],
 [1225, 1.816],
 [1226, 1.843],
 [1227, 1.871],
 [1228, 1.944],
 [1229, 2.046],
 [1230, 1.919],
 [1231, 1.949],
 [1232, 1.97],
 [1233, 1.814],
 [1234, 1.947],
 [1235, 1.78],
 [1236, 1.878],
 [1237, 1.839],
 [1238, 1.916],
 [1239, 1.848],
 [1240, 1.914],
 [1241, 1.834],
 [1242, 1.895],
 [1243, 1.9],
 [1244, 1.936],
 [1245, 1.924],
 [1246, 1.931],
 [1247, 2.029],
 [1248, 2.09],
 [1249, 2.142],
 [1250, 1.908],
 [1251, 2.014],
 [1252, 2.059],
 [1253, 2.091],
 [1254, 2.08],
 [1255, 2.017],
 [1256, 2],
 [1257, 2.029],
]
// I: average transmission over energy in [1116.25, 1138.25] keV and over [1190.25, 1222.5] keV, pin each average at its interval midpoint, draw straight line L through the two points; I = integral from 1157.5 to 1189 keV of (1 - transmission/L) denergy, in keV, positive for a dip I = 2.3 keV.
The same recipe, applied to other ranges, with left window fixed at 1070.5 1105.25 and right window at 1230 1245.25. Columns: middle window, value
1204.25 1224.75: 3.8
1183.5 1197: 4.5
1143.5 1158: 2.4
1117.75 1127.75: 0.7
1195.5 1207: 2.7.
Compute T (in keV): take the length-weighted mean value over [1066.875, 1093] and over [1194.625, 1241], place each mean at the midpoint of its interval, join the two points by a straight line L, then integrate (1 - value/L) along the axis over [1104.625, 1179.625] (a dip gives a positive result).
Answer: 8.5 keV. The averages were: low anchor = 2.76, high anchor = 1.7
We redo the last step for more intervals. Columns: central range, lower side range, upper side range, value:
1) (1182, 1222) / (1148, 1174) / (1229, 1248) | 7.64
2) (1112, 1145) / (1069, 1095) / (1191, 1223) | 1.32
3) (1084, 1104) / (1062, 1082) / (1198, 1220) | 2.15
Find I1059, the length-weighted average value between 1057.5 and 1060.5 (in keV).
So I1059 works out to 2.88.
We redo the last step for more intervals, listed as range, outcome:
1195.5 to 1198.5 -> 1.49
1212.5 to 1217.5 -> 1.62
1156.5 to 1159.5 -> 1.72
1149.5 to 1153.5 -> 1.9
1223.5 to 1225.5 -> 1.82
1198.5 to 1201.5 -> 1.56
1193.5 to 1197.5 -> 1.47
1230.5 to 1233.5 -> 1.91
